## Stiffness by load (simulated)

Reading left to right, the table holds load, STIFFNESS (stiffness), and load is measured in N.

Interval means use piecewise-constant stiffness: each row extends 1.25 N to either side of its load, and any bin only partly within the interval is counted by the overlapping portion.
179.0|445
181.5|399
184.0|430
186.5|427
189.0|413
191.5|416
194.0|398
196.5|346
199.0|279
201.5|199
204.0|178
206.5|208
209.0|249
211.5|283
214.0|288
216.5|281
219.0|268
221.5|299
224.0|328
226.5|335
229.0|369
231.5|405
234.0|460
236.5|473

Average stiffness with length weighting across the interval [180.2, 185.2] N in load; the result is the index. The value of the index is 415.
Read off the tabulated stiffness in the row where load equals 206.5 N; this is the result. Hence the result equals 208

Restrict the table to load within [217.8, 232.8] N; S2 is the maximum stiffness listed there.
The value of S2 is 405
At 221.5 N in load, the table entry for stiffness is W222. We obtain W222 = 299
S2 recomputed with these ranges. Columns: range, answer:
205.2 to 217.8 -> 288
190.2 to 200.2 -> 416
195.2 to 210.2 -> 346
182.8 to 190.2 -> 430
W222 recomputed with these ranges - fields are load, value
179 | 445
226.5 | 335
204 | 178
